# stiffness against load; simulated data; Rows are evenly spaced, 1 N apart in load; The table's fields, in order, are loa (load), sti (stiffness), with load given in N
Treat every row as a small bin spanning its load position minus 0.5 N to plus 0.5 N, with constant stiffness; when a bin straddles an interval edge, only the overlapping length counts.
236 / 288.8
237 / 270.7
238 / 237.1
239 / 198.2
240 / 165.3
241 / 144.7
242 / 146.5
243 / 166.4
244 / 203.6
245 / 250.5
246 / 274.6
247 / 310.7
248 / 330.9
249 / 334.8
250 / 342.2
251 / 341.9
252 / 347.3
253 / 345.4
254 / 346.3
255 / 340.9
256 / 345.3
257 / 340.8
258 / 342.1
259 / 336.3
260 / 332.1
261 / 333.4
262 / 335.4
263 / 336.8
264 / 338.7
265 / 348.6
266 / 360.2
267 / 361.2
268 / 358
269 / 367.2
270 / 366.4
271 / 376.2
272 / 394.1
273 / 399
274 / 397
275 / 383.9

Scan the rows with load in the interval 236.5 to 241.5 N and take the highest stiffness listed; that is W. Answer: 270.7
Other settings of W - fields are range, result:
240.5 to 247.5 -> 310.7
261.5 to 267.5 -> 361.2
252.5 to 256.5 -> 346.3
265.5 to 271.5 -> 376.2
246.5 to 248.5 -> 330.9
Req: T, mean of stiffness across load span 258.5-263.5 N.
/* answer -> 335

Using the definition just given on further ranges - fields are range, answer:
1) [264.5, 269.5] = 359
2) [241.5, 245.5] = 192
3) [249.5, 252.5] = 344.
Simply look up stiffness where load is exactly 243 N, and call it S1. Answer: 166.4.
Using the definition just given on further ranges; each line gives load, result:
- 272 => 394.1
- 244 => 203.6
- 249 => 334.8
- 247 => 310.7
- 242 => 146.5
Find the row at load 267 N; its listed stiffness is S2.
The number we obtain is 361.2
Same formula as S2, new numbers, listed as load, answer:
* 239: 198.2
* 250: 342.2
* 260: 332.1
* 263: 336.8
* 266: 360.2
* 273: 399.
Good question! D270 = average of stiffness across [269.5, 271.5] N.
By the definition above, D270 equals 371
